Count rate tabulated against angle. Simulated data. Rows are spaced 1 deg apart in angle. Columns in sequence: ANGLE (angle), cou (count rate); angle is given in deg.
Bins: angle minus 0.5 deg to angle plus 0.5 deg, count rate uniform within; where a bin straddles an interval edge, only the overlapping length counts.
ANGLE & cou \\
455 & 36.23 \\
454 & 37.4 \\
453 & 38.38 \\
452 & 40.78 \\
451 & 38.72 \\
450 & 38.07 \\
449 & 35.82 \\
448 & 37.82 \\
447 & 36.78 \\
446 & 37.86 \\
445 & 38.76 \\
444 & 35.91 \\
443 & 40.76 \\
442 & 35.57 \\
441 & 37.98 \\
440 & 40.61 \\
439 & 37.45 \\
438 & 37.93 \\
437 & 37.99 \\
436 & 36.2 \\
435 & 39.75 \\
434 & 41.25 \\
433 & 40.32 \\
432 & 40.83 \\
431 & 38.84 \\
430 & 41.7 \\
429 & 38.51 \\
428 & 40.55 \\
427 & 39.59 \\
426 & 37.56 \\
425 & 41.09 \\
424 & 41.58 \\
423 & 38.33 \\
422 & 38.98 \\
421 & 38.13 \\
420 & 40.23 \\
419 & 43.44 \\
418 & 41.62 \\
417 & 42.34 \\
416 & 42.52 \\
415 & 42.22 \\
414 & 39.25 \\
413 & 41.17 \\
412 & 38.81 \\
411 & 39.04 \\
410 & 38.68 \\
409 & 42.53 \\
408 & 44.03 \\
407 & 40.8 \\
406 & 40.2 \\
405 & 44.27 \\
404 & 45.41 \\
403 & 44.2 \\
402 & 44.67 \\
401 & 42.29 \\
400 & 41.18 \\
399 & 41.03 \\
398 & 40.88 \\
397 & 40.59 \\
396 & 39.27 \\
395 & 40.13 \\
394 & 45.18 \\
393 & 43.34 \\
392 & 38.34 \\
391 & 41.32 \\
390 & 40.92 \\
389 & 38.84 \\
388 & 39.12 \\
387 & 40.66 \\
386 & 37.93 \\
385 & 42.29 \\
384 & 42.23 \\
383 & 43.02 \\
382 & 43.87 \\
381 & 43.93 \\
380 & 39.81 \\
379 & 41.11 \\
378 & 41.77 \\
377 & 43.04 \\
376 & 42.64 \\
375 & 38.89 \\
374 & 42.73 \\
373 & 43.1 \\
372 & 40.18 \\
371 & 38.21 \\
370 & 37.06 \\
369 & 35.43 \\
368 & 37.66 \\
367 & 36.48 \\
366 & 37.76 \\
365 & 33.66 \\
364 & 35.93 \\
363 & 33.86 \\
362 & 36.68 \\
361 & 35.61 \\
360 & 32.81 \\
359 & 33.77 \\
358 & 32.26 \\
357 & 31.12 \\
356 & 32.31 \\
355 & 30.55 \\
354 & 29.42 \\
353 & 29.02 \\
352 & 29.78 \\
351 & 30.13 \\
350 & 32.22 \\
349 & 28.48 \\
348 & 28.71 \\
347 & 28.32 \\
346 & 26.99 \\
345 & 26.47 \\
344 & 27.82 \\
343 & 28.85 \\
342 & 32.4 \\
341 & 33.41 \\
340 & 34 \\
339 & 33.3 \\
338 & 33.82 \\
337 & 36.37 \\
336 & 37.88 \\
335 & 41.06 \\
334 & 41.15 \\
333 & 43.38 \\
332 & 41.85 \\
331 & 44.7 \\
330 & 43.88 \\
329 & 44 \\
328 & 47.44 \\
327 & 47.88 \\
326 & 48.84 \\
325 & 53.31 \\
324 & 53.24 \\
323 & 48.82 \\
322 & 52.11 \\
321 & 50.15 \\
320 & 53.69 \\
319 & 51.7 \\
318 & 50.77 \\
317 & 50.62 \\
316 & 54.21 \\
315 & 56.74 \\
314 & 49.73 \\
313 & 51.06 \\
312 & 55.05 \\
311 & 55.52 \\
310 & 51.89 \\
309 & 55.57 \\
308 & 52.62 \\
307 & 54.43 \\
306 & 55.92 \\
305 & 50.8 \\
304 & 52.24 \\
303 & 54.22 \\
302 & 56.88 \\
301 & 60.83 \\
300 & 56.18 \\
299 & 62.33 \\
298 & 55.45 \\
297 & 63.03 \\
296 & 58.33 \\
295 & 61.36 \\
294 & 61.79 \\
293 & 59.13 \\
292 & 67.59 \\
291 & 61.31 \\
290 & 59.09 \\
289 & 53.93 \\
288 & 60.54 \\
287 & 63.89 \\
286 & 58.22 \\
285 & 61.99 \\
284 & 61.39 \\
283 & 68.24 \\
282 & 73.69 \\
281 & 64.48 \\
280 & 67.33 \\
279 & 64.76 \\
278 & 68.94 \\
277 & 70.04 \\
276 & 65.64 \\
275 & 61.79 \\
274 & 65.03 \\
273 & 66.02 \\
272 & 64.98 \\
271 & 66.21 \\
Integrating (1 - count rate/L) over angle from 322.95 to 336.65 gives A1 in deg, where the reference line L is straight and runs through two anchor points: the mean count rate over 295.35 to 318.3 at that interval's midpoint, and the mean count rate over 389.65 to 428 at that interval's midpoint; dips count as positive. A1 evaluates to 1.8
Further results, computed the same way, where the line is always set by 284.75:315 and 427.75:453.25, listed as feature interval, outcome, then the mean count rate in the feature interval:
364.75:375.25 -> 2.1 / 38.4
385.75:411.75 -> 1.6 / 41.3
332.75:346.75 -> 4.9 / 33.8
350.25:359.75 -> 3.6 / 31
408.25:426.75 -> 0.5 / 40.5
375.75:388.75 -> 1.3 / 41.6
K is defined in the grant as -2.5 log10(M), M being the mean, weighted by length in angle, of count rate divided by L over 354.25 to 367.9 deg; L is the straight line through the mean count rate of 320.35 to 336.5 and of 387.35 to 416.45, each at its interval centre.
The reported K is 0.280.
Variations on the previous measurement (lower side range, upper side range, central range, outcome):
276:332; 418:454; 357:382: 0.25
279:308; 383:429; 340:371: 0.46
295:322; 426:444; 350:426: 0.14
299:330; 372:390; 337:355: 0.48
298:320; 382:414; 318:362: 0.30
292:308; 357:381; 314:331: 0.02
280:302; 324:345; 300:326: -0.06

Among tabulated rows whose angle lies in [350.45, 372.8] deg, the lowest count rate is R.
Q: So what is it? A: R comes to 29.02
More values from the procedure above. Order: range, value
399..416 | 38.68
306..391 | 26.47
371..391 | 37.93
